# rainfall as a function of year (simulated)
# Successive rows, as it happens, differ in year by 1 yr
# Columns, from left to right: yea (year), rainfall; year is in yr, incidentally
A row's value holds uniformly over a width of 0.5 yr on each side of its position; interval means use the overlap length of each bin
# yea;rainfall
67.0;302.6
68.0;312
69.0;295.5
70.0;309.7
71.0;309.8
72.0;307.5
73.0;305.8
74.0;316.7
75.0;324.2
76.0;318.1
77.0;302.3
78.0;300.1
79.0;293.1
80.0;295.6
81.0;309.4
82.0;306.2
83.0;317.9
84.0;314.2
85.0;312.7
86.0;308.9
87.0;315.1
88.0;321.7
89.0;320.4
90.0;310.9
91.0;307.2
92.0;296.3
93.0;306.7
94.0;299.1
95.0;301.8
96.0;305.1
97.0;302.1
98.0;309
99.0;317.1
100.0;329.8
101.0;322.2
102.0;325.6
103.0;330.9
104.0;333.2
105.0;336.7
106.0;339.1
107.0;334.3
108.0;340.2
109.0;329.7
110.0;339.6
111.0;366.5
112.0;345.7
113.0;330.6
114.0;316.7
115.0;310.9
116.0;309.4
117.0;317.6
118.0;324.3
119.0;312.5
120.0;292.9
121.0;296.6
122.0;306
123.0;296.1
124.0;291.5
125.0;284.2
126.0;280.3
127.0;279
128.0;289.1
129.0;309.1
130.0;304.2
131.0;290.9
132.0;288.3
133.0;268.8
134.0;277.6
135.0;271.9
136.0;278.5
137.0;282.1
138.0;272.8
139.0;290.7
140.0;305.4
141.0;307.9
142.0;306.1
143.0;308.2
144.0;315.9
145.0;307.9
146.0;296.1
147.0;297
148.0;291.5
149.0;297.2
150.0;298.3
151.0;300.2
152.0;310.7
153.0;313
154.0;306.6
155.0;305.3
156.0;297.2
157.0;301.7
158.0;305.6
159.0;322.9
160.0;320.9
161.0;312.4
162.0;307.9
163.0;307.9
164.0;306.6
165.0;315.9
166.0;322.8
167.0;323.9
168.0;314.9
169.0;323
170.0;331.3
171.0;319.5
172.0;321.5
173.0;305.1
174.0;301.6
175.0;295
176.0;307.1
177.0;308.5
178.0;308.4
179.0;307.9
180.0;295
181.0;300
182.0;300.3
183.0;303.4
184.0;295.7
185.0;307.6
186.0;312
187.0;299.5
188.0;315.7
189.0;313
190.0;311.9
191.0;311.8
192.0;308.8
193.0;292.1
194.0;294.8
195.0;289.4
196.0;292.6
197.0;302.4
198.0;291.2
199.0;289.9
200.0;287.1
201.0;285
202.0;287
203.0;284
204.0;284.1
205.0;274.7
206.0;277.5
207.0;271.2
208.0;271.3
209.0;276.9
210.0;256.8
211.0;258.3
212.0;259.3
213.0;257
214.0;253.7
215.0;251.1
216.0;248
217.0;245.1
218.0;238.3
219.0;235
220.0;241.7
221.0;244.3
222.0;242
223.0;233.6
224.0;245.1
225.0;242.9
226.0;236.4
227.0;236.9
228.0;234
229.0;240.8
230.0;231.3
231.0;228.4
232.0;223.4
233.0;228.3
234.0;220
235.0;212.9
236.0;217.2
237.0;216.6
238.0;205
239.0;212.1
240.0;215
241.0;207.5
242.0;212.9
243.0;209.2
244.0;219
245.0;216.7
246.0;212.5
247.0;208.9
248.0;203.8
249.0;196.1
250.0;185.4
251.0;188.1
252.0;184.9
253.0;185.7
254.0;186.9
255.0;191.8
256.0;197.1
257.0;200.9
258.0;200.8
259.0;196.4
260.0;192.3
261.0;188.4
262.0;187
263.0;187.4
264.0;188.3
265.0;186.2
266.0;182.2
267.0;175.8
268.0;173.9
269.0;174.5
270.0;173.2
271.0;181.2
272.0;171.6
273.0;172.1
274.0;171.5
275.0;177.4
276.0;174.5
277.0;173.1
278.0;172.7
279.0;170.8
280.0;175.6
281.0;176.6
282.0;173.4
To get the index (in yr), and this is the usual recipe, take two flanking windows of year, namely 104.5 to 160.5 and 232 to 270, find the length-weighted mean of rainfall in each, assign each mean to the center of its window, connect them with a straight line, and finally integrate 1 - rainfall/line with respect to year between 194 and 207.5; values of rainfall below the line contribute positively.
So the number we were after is -2.3 yr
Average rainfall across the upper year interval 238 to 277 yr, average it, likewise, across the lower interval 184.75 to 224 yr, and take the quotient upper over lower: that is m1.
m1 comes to 0.7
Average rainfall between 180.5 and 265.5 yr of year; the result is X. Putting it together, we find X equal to 244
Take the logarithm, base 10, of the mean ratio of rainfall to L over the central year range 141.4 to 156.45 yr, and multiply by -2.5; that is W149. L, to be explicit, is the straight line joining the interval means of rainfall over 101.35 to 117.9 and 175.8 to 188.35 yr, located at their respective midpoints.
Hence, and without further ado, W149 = 0.05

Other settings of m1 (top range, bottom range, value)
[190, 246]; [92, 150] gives 0.82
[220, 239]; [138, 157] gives 0.76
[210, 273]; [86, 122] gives 0.67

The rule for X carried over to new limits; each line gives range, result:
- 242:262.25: 198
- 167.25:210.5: 298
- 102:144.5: 308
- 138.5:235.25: 286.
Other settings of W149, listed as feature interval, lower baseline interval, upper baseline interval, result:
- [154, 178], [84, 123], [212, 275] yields -0.16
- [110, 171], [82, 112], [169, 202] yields 0.03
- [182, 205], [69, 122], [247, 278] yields -0.24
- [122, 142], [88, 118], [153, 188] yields 0.10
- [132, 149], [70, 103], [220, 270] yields -0.06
